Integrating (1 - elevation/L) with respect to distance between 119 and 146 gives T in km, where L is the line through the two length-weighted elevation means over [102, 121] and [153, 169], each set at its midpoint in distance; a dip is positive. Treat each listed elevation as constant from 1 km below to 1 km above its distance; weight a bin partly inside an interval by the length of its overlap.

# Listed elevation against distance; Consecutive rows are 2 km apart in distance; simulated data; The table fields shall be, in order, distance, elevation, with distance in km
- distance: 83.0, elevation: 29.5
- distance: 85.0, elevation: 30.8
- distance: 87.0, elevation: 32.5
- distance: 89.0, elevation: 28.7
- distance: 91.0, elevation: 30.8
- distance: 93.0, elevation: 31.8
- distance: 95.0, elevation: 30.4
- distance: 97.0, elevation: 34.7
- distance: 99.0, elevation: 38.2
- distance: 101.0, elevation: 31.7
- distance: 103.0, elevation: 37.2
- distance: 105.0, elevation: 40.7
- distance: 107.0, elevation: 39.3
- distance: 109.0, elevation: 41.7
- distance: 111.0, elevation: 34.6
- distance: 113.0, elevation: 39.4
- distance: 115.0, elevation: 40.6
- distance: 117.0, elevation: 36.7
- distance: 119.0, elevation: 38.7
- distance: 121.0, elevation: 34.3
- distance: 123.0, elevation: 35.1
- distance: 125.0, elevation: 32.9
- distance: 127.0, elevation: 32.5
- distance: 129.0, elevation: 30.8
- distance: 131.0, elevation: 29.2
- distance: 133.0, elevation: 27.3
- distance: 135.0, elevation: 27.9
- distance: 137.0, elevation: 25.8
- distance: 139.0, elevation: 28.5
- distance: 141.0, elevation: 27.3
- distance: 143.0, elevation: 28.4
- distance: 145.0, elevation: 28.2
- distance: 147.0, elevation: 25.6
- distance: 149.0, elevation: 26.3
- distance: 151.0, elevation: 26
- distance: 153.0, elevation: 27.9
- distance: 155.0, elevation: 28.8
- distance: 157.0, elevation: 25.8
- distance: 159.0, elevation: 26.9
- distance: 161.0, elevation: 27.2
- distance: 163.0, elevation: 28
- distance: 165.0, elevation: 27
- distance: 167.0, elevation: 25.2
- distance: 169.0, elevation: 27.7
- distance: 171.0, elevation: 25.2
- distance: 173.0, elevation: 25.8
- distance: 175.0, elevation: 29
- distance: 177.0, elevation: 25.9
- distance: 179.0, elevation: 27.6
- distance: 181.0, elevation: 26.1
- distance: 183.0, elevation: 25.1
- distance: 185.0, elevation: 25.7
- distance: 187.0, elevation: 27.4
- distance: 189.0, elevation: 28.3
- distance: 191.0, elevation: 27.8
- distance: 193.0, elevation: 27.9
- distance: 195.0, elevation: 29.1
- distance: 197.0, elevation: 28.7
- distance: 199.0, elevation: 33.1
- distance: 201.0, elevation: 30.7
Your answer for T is 2.8 km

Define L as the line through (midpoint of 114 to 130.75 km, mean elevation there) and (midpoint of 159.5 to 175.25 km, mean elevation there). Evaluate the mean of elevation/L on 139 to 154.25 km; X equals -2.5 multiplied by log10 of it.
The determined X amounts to 0.12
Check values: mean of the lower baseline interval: 34.9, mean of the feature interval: 27.2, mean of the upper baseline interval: 26.8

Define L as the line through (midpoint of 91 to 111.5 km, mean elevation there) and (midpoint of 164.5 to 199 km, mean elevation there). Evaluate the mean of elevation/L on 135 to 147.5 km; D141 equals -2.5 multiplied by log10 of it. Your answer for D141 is 0.15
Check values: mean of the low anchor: 35.8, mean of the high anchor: 27.2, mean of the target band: 27.4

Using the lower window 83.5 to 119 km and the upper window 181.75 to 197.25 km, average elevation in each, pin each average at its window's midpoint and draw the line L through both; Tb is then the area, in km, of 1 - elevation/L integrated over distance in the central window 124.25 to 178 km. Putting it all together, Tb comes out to 5.6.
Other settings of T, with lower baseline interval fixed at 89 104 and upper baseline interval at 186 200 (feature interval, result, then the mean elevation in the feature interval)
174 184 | 0.9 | 26.7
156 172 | 1.9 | 26.6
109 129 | -2.4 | 36.1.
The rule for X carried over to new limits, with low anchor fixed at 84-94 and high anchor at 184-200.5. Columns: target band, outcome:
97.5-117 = -0.24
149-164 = 0.09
